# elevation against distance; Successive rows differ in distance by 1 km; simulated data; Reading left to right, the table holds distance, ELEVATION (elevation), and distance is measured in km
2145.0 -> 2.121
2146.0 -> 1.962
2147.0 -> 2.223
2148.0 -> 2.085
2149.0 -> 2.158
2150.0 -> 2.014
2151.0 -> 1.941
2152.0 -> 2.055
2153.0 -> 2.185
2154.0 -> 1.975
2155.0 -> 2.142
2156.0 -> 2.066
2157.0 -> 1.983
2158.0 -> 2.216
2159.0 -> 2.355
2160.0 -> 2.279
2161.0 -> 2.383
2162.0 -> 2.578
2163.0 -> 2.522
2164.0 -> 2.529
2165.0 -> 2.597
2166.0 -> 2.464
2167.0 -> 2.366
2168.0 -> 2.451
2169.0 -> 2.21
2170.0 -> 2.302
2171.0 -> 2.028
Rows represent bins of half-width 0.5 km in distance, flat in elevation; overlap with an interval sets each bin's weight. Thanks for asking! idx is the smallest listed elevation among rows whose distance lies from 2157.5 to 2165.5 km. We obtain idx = 2.216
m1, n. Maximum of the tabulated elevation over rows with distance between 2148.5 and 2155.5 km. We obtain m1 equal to 2.185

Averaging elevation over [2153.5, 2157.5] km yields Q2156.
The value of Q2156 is 2.04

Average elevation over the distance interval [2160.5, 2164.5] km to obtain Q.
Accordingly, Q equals 2.5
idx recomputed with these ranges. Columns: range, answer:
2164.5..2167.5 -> 2.366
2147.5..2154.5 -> 1.941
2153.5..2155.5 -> 1.975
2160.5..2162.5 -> 2.383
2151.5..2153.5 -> 2.055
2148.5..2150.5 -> 2.014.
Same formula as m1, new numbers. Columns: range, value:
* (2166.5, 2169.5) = 2.451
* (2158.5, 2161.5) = 2.383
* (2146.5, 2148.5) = 2.223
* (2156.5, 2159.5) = 2.355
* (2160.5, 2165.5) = 2.597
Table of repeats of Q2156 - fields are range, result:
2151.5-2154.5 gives 2.07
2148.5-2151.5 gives 2.04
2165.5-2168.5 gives 2.43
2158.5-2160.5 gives 2.32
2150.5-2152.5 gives 2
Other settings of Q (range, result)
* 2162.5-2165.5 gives 2.55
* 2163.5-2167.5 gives 2.49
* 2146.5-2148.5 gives 2.15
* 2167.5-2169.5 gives 2.33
